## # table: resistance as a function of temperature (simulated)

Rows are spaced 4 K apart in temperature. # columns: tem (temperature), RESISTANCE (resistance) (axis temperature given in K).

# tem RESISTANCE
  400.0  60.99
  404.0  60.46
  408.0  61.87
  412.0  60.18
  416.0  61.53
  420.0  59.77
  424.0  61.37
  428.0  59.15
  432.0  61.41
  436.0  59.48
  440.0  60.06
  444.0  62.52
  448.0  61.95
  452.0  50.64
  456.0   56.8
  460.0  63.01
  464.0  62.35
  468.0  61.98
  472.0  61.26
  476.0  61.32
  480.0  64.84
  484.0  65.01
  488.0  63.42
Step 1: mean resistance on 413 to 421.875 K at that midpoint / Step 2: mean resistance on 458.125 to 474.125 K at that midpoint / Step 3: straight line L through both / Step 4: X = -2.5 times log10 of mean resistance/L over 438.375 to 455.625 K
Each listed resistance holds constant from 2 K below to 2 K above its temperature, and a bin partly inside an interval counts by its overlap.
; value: 0.05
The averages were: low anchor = 60.6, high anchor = 62.1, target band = 58.6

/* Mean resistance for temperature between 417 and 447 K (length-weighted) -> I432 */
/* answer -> 60.6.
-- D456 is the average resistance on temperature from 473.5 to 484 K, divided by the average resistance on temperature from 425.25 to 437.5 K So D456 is 1.05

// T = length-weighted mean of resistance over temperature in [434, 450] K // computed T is 61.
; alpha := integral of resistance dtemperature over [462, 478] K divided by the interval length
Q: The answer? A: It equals 61.7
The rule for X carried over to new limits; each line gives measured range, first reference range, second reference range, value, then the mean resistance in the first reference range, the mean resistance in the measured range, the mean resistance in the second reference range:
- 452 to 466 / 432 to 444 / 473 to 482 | 0.04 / 60.5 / 59.3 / 62.9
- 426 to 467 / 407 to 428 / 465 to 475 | 0.03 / 60.7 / 59.8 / 61.7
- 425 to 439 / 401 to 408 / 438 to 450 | 0.02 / 60.9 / 60.1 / 61.5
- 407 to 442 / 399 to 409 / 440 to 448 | 0.02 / 61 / 60.5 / 61.8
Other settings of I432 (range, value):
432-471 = 60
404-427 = 60.8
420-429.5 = 60.2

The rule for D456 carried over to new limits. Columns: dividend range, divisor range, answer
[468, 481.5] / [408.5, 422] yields 1.03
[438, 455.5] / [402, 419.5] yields 0.96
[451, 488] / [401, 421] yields 1.01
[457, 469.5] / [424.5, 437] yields 1.03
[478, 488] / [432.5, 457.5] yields 1.10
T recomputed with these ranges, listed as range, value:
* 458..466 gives 62.7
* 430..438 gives 60.4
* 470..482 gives 62.5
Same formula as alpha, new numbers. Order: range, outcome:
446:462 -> 58.1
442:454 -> 58.4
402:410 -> 61.2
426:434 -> 60.3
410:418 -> 60.9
